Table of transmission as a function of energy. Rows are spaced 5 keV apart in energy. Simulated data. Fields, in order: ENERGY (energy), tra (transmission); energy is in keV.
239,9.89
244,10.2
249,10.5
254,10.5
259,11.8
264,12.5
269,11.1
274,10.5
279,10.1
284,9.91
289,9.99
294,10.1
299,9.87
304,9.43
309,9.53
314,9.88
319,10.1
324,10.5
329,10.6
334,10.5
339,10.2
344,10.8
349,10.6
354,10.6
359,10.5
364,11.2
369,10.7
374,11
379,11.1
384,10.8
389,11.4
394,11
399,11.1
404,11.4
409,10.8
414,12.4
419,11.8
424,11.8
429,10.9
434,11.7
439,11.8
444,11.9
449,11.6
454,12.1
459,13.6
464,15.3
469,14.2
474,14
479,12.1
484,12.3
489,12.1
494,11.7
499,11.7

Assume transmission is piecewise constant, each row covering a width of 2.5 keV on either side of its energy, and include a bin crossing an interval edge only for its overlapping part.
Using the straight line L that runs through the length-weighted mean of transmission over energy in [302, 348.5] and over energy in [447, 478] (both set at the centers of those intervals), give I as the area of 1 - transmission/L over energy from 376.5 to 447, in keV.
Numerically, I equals 4.6 keV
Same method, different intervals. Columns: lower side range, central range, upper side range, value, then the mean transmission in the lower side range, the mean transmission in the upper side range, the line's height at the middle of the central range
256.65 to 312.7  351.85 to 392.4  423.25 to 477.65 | 2.4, 10.4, 12.6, 11.6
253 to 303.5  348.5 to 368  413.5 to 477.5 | 1.3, 10.6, 12.5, 11.5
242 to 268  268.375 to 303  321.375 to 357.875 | 2.4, 11.1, 10.5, 10.9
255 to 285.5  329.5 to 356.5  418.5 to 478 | 2.5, 11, 12.6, 11.6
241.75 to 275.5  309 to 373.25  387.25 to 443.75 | 4.5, 11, 11.5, 11.3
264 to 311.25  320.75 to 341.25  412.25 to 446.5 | 0.4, 10.2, 11.7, 10.7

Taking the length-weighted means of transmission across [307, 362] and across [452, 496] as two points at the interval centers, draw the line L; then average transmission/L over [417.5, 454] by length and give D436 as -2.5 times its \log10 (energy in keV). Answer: 0.06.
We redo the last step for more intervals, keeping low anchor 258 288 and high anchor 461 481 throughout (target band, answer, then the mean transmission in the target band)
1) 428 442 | 0.161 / 11.5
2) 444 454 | 0.154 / 11.8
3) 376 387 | 0.147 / 11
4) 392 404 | 0.154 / 11.1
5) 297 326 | 0.164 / 9.87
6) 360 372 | 0.134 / 10.9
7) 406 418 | 0.125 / 11.6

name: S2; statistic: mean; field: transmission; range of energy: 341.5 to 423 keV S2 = 11.1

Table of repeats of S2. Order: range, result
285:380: 10.4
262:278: 11.2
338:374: 10.7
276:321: 9.88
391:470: 12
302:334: 10.1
